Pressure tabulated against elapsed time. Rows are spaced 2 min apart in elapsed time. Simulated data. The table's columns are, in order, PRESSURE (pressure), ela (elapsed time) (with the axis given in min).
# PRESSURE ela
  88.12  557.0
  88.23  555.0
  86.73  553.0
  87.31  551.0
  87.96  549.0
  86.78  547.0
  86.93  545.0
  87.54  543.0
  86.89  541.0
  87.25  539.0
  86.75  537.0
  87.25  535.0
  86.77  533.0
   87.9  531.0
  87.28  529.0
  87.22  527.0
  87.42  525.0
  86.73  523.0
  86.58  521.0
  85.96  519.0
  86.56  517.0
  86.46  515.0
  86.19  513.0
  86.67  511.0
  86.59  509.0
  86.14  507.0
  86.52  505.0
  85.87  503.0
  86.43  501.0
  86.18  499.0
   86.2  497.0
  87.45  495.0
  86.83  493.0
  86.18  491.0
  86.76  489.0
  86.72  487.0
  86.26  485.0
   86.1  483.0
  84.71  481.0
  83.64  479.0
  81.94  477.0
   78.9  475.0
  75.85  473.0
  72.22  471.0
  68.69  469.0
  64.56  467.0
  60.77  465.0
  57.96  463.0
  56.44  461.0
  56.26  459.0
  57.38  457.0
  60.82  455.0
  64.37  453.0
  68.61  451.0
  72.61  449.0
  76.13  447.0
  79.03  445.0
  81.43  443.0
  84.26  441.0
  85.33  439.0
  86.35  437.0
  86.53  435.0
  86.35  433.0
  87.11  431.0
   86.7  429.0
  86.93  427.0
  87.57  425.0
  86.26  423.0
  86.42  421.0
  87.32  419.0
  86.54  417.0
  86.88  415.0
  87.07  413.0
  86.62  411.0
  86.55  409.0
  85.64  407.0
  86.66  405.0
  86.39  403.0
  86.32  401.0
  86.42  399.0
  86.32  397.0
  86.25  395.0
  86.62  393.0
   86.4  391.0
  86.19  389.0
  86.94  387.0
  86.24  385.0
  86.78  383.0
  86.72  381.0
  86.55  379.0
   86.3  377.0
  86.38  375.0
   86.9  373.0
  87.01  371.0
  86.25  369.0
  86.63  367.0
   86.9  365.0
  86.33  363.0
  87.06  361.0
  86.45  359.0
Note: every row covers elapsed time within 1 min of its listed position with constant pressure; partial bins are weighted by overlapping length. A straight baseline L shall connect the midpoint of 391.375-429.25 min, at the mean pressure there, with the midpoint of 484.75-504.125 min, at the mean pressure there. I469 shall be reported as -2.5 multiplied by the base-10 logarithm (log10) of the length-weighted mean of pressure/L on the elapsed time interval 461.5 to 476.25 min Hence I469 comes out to 0.26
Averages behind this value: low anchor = 86.6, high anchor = 86.5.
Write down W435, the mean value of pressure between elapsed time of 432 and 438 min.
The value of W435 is 86.4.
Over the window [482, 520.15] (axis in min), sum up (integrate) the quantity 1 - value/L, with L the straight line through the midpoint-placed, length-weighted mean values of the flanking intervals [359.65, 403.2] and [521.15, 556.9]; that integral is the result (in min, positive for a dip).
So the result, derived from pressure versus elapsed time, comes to 0.3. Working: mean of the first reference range 86.5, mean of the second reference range 87.2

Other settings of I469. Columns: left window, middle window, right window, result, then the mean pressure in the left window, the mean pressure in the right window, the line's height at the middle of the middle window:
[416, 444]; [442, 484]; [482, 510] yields 0.21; 86.1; 86.4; 86.3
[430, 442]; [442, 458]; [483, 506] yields 0.22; 86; 86.5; 86.1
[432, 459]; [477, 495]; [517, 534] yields -0.06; 75.4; 87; 81.2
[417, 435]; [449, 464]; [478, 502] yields 0.38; 86.8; 86.1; 86.5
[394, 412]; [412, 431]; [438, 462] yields -0.09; 86.4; 70.2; 80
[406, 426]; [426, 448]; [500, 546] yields 0.03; 86.7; 86.8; 86.7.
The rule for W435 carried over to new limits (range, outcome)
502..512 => 86.4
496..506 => 86.2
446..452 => 72.5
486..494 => 86.6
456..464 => 57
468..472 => 70.5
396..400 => 86.4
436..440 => 85.8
